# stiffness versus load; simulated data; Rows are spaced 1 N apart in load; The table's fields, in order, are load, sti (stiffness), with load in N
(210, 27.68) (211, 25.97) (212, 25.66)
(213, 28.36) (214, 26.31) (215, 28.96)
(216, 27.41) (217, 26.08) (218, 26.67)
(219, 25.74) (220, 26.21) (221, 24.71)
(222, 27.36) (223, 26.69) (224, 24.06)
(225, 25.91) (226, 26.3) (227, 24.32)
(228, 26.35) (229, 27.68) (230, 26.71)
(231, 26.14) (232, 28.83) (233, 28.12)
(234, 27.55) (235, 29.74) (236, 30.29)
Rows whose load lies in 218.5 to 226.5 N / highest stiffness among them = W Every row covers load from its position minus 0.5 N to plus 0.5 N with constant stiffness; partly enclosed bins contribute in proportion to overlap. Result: 27.36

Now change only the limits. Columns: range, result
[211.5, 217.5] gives 28.96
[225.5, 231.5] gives 27.68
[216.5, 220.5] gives 26.67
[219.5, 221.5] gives 26.21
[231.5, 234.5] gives 28.83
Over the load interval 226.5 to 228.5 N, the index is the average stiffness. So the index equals 25.3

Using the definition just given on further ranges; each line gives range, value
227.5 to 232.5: 27.1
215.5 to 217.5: 26.7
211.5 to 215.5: 27.3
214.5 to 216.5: 28.2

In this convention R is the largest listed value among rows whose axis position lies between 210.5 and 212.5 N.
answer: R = 25.97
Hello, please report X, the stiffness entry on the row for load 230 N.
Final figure 26.71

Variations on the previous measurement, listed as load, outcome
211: 25.97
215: 28.96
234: 27.55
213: 28.36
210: 27.68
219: 25.74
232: 28.83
